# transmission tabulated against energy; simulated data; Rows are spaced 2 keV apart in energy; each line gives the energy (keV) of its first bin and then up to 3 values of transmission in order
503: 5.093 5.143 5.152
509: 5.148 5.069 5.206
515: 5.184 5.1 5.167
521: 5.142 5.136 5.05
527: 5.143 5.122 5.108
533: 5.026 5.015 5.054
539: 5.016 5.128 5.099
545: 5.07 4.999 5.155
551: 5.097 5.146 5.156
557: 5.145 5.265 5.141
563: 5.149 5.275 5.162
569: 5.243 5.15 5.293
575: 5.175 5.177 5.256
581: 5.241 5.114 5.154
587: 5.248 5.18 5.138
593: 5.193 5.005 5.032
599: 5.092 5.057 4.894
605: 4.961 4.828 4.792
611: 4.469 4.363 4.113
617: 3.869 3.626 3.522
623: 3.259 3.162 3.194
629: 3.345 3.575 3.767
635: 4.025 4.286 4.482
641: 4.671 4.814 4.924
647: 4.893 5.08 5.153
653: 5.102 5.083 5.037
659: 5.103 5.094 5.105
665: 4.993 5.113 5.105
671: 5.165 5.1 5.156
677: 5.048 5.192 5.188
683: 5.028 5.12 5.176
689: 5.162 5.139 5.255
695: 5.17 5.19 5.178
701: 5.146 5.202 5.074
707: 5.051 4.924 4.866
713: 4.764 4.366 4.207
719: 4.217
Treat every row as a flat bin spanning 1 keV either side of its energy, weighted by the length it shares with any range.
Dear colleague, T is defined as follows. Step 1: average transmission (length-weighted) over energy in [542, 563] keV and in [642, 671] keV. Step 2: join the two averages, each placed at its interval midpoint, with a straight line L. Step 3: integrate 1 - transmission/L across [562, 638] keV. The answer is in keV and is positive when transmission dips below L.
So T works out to 7.1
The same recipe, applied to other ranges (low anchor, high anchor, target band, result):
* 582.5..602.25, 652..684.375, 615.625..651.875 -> 7.2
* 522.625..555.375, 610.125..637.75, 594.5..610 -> -3.3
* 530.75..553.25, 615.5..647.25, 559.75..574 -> -1.3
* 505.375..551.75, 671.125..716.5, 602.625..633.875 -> 6.9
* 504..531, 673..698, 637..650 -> 0.9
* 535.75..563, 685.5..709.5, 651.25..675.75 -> 0.2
